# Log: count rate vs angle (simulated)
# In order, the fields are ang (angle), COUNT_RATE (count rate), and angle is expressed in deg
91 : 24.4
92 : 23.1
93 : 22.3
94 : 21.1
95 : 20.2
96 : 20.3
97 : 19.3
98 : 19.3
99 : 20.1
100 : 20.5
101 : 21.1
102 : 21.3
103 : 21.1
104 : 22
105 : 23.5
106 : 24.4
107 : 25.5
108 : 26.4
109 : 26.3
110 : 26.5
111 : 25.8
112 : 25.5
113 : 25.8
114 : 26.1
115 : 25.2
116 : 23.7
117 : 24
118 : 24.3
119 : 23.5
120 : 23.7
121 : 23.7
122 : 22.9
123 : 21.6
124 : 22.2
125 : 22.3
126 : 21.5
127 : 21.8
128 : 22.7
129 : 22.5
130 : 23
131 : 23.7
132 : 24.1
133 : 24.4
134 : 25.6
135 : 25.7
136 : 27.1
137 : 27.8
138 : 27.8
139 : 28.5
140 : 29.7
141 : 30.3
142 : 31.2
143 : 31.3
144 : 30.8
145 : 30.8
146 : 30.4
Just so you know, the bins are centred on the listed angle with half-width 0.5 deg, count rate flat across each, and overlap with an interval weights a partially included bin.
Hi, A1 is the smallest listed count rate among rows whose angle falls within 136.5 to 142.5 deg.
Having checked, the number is 27.8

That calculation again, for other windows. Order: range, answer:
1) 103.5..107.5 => 22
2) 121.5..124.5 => 21.6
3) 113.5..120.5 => 23.5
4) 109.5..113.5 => 25.5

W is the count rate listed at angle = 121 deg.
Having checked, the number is 23.7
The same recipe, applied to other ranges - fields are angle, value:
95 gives 20.2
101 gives 21.1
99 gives 20.1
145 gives 30.8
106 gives 24.4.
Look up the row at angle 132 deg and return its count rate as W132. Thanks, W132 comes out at 24.1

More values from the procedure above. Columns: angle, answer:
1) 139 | 28.5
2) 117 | 24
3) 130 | 23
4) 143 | 31.3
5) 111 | 25.8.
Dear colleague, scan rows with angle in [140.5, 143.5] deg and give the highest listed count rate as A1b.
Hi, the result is 31.3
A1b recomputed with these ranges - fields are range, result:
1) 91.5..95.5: 23.1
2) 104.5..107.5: 25.5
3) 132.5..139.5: 28.5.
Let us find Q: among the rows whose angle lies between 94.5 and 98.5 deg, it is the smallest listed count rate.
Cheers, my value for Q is 19.3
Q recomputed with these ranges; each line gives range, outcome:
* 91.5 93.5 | 22.3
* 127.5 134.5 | 22.5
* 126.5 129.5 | 21.8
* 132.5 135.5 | 24.4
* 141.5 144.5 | 30.8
